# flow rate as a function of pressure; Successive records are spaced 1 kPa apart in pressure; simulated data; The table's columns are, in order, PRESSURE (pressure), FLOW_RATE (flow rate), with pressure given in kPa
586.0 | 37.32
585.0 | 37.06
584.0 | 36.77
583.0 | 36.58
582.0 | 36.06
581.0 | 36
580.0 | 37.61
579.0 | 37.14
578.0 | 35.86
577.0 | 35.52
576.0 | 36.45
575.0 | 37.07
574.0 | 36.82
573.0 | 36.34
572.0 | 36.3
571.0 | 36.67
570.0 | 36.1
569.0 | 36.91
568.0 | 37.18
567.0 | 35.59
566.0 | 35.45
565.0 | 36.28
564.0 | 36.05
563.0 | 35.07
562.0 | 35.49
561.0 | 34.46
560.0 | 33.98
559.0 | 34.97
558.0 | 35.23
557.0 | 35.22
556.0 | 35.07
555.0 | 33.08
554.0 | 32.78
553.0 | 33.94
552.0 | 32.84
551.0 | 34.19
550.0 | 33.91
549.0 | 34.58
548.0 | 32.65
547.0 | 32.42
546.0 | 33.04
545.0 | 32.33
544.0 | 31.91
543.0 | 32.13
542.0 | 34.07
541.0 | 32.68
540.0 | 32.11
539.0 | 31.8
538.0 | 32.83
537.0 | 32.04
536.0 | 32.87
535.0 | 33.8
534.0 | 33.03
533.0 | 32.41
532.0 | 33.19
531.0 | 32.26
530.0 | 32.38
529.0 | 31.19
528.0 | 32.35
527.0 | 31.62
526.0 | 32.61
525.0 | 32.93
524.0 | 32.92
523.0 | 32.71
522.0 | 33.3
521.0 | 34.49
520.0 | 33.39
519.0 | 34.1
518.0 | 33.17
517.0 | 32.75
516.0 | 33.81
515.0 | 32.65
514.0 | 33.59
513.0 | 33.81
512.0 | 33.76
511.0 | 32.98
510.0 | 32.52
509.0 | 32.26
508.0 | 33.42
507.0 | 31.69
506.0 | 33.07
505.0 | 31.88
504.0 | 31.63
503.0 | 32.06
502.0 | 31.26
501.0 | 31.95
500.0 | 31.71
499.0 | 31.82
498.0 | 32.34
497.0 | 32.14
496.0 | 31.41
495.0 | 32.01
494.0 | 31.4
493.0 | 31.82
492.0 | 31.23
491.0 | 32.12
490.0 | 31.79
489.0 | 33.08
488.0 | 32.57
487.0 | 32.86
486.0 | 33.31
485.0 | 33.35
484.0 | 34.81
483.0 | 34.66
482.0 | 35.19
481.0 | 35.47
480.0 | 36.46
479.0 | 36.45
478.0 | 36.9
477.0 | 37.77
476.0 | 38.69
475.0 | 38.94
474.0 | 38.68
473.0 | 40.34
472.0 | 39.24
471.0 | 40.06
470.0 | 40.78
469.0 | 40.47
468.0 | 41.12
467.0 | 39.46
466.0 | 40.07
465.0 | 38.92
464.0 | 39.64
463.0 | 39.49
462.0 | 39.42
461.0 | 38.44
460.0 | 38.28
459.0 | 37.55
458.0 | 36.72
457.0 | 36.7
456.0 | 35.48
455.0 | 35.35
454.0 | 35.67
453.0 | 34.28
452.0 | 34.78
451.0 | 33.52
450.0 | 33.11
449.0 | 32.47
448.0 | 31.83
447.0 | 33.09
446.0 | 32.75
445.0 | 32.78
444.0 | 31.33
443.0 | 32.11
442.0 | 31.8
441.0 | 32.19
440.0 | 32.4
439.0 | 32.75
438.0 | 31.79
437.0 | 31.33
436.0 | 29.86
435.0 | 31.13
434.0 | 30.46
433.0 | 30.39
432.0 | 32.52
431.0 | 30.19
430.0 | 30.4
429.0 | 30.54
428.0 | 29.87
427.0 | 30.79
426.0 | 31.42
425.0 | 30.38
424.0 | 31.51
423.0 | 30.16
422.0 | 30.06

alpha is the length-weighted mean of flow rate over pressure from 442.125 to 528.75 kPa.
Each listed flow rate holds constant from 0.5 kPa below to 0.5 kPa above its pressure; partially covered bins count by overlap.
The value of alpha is 34.5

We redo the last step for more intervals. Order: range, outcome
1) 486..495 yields 32.2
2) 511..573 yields 33.7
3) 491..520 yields 32.4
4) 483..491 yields 33.1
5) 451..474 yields 38.2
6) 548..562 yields 34.2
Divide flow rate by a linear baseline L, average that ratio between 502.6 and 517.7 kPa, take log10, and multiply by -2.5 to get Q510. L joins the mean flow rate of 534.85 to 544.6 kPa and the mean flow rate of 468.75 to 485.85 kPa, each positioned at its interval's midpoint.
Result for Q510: 0.07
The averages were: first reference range 37.4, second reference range 32.6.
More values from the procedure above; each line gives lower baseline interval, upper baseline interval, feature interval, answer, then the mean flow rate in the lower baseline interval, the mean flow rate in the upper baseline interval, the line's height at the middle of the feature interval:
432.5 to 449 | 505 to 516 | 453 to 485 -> -0.17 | 31.8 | 33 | 32.3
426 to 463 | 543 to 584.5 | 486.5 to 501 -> 0.07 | 33.2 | 35.1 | 34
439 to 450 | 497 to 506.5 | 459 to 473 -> -0.22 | 32.3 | 32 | 32.2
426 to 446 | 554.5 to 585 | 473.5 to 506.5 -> -0.02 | 31.3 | 35.9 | 33.2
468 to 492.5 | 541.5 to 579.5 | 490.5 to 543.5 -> 0.10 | 36.2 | 34.9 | 35.6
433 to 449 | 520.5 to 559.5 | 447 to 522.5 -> -0.08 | 31.8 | 33.1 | 32.4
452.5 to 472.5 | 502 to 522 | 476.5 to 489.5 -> 0.04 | 38.4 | 33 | 36.1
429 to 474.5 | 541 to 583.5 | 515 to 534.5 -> 0.07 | 35.1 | 35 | 35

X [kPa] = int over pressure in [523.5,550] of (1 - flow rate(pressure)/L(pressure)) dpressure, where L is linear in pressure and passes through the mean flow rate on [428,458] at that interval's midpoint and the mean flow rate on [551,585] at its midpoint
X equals 1.70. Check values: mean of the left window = 32.5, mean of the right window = 35.7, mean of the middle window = 32.6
